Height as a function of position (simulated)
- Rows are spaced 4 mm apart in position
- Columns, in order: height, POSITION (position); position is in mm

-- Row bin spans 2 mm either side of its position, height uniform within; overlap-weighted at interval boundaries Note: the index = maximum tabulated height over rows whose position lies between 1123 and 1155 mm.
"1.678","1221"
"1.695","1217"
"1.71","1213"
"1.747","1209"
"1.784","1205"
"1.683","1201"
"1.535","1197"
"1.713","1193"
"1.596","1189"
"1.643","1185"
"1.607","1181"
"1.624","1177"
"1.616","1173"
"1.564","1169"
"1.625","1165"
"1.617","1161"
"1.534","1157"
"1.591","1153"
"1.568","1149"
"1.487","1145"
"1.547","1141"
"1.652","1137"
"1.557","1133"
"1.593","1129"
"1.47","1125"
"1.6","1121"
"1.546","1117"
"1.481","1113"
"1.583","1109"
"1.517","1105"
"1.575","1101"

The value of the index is 1.652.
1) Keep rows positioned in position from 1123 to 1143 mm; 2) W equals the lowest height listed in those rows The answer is 1.47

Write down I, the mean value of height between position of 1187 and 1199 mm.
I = 1.61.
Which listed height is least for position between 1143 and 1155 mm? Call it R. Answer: 1.487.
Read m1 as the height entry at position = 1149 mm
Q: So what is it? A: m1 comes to 1.568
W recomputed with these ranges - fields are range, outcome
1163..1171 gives 1.564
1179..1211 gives 1.535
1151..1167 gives 1.534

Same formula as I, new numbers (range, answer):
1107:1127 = 1.54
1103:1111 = 1.55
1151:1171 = 1.59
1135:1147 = 1.56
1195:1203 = 1.61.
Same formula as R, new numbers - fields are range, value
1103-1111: 1.517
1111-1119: 1.481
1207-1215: 1.71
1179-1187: 1.607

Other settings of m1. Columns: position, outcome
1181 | 1.607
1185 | 1.643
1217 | 1.695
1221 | 1.678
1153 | 1.591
